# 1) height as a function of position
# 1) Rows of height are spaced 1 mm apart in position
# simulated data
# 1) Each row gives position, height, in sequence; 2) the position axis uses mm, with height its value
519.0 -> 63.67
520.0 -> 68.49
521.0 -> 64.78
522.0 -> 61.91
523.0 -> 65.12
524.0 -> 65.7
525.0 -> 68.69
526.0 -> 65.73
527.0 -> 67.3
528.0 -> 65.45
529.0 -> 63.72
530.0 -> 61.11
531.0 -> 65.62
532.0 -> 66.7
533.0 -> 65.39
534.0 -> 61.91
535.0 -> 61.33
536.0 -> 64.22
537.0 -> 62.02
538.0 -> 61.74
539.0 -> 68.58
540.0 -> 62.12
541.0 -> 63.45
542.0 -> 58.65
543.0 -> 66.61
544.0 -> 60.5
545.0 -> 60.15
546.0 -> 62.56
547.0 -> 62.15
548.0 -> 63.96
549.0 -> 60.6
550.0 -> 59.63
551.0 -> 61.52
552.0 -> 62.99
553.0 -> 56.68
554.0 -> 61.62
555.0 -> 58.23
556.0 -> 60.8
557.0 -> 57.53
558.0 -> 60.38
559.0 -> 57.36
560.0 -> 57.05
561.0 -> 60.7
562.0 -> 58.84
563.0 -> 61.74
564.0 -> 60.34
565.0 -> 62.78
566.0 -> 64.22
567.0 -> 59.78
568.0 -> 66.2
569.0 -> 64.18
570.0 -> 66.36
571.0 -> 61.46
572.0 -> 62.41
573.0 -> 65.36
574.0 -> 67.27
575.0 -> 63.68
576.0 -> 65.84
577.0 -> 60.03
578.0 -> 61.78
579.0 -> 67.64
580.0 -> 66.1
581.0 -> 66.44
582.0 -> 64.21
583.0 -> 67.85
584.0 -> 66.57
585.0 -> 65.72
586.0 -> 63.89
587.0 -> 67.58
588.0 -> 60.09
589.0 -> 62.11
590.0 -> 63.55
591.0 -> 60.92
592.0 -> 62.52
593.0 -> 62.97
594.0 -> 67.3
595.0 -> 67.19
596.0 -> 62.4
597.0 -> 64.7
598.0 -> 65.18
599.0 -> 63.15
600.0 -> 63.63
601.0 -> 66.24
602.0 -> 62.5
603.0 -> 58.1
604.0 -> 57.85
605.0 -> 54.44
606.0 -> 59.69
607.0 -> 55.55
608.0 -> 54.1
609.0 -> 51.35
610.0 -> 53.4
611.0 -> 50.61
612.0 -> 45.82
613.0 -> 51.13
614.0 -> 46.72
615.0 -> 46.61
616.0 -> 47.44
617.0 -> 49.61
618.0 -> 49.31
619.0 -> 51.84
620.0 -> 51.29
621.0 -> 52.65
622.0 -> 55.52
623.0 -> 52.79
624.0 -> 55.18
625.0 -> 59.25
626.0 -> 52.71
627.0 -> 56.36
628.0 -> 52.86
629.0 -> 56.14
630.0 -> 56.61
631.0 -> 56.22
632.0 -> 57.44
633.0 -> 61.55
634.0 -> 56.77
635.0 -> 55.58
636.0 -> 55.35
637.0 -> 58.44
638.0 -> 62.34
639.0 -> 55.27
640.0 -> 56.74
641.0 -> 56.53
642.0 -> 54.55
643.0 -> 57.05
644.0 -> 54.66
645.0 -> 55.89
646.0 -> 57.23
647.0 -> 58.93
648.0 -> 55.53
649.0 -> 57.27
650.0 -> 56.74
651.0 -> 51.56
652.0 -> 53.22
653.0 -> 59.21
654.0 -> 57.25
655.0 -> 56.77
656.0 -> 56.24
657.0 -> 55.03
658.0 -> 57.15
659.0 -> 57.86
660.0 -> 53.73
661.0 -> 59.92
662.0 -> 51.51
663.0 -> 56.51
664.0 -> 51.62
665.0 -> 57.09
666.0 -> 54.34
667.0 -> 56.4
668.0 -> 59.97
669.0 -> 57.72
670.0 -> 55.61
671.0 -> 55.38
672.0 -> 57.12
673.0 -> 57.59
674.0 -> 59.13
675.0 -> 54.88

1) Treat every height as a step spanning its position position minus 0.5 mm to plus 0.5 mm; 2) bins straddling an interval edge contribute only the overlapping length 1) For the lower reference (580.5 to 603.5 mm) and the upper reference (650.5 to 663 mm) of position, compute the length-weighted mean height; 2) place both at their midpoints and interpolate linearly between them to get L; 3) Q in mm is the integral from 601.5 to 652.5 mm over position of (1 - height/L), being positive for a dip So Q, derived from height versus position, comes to 4.10 mm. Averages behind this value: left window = 64.1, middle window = 54.8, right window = 55.8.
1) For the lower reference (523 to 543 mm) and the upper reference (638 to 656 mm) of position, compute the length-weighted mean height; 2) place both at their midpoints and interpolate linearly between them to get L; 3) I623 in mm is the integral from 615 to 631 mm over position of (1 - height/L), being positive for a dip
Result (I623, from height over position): 1.3 mm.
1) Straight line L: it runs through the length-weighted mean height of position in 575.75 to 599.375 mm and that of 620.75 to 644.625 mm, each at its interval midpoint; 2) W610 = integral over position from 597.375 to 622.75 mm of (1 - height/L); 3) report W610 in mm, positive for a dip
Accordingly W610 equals 2.4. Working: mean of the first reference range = 64.4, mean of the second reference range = 56.2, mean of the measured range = 54.6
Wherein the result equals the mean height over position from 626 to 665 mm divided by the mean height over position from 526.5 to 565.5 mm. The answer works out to 0.91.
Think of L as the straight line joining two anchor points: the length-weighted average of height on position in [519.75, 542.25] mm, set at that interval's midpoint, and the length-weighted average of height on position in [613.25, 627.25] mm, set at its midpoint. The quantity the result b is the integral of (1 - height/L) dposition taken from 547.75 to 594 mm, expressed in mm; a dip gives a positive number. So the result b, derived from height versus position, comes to -3.1 mm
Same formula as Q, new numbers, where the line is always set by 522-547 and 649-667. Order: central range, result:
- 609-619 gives 1.6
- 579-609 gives -1.4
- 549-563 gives 0.6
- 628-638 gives 0.0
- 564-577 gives -0.5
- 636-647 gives 0.0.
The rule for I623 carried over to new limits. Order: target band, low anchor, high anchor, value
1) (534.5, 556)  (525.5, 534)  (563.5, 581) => 0.9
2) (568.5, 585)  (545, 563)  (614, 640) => -1.8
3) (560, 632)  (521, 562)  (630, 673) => 0.1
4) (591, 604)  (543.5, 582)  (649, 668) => -0.8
